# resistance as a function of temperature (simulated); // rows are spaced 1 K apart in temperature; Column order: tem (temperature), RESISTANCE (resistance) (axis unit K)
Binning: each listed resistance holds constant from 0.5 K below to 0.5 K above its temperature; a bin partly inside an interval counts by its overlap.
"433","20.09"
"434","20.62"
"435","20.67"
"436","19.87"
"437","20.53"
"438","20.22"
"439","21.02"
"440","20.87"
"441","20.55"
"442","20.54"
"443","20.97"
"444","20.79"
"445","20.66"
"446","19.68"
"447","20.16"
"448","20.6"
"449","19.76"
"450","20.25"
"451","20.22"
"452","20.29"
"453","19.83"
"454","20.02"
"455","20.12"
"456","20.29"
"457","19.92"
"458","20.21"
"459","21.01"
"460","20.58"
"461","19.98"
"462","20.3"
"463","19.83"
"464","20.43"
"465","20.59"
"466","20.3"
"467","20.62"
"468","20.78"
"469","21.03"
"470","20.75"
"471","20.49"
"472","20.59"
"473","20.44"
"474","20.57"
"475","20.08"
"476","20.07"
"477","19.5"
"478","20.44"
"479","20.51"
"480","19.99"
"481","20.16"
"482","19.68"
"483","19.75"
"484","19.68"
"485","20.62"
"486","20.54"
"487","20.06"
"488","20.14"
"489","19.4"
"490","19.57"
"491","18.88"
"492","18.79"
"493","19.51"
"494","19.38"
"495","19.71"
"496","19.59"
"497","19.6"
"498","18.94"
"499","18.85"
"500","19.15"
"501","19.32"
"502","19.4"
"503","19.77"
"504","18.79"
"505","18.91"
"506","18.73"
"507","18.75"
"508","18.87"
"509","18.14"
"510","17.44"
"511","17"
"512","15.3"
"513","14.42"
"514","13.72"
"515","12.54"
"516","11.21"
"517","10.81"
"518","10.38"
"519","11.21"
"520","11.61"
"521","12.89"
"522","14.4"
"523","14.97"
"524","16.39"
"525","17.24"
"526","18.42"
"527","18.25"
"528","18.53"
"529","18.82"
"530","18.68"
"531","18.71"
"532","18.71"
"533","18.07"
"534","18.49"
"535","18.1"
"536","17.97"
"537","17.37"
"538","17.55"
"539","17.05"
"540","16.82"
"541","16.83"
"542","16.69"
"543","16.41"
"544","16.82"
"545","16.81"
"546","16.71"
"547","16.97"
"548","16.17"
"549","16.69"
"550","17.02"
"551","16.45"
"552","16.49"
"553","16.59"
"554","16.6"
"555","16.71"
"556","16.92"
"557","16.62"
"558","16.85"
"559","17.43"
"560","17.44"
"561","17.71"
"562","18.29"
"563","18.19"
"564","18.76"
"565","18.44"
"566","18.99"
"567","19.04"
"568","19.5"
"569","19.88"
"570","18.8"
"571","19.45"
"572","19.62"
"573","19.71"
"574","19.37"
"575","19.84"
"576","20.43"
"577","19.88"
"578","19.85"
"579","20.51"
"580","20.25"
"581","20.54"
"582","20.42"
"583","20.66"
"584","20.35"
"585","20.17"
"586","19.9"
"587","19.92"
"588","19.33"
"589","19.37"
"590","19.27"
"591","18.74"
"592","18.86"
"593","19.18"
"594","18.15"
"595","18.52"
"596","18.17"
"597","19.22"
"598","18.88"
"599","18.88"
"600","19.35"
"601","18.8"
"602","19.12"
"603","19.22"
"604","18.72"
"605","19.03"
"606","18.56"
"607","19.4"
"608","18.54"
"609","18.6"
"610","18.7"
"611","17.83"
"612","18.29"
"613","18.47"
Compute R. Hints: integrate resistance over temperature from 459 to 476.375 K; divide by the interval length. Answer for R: 20.5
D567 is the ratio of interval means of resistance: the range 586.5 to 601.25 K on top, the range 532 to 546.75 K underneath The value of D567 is 1.10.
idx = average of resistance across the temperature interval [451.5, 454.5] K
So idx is 20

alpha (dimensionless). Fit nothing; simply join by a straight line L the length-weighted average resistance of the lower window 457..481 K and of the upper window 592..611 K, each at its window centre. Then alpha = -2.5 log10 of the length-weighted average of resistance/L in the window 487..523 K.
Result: 0.17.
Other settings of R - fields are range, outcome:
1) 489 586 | 17.7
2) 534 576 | 17.7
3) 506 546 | 16.3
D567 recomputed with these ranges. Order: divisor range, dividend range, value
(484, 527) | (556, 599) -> 1.11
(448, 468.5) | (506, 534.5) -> 0.78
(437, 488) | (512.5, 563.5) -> 0.80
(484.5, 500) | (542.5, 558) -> 0.85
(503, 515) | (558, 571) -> 1.08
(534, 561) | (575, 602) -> 1.15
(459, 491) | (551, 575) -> 0.90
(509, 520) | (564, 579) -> 1.44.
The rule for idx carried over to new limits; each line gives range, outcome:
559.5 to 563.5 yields 17.9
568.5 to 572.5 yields 19.4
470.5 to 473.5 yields 20.5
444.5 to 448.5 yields 20.3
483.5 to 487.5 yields 20.2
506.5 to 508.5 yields 18.8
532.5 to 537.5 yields 18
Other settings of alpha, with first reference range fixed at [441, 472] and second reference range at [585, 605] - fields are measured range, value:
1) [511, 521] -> 0.490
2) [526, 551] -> 0.123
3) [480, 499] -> 0.022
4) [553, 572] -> 0.074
